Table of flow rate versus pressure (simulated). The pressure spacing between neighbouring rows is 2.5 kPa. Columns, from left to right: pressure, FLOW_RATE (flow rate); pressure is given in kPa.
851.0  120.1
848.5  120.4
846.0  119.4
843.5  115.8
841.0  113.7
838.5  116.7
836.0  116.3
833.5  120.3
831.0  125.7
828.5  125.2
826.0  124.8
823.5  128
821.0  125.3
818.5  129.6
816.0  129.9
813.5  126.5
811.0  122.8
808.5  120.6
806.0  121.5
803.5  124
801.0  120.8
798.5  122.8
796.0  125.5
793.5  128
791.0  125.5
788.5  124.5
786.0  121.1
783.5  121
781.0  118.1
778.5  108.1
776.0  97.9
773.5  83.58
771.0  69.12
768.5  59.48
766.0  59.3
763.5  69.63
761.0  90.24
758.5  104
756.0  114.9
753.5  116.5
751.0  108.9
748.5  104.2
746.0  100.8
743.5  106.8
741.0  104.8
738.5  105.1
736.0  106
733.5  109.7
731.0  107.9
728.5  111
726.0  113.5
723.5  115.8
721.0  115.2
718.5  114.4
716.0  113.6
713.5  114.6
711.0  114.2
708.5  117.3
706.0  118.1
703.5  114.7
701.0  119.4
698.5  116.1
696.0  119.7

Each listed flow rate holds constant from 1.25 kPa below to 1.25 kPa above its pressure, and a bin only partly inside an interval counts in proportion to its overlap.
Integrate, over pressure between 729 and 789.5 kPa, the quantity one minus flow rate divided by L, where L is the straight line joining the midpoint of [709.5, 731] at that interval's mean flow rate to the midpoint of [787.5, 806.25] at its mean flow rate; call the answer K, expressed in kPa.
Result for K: 9.4 kPa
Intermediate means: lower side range 114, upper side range 124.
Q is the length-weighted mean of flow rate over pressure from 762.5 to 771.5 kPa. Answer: 63.8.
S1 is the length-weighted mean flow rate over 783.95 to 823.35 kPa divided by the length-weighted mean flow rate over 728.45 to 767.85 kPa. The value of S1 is 1.2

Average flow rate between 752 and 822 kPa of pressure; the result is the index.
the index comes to 110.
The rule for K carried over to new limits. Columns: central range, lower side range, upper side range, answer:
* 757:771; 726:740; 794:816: 4.66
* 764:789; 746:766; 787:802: 4.16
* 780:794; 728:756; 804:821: -0.48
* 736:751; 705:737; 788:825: 1.48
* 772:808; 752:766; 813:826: -1.55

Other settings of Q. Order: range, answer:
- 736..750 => 105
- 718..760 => 109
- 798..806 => 122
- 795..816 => 123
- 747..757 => 111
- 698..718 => 116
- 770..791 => 107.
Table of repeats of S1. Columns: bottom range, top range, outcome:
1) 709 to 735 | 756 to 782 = 0.77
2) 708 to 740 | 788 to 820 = 1.11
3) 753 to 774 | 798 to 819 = 1.48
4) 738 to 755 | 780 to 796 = 1.15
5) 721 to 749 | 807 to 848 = 1.13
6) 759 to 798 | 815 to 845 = 1.22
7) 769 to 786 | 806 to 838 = 1.25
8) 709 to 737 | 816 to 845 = 1.09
